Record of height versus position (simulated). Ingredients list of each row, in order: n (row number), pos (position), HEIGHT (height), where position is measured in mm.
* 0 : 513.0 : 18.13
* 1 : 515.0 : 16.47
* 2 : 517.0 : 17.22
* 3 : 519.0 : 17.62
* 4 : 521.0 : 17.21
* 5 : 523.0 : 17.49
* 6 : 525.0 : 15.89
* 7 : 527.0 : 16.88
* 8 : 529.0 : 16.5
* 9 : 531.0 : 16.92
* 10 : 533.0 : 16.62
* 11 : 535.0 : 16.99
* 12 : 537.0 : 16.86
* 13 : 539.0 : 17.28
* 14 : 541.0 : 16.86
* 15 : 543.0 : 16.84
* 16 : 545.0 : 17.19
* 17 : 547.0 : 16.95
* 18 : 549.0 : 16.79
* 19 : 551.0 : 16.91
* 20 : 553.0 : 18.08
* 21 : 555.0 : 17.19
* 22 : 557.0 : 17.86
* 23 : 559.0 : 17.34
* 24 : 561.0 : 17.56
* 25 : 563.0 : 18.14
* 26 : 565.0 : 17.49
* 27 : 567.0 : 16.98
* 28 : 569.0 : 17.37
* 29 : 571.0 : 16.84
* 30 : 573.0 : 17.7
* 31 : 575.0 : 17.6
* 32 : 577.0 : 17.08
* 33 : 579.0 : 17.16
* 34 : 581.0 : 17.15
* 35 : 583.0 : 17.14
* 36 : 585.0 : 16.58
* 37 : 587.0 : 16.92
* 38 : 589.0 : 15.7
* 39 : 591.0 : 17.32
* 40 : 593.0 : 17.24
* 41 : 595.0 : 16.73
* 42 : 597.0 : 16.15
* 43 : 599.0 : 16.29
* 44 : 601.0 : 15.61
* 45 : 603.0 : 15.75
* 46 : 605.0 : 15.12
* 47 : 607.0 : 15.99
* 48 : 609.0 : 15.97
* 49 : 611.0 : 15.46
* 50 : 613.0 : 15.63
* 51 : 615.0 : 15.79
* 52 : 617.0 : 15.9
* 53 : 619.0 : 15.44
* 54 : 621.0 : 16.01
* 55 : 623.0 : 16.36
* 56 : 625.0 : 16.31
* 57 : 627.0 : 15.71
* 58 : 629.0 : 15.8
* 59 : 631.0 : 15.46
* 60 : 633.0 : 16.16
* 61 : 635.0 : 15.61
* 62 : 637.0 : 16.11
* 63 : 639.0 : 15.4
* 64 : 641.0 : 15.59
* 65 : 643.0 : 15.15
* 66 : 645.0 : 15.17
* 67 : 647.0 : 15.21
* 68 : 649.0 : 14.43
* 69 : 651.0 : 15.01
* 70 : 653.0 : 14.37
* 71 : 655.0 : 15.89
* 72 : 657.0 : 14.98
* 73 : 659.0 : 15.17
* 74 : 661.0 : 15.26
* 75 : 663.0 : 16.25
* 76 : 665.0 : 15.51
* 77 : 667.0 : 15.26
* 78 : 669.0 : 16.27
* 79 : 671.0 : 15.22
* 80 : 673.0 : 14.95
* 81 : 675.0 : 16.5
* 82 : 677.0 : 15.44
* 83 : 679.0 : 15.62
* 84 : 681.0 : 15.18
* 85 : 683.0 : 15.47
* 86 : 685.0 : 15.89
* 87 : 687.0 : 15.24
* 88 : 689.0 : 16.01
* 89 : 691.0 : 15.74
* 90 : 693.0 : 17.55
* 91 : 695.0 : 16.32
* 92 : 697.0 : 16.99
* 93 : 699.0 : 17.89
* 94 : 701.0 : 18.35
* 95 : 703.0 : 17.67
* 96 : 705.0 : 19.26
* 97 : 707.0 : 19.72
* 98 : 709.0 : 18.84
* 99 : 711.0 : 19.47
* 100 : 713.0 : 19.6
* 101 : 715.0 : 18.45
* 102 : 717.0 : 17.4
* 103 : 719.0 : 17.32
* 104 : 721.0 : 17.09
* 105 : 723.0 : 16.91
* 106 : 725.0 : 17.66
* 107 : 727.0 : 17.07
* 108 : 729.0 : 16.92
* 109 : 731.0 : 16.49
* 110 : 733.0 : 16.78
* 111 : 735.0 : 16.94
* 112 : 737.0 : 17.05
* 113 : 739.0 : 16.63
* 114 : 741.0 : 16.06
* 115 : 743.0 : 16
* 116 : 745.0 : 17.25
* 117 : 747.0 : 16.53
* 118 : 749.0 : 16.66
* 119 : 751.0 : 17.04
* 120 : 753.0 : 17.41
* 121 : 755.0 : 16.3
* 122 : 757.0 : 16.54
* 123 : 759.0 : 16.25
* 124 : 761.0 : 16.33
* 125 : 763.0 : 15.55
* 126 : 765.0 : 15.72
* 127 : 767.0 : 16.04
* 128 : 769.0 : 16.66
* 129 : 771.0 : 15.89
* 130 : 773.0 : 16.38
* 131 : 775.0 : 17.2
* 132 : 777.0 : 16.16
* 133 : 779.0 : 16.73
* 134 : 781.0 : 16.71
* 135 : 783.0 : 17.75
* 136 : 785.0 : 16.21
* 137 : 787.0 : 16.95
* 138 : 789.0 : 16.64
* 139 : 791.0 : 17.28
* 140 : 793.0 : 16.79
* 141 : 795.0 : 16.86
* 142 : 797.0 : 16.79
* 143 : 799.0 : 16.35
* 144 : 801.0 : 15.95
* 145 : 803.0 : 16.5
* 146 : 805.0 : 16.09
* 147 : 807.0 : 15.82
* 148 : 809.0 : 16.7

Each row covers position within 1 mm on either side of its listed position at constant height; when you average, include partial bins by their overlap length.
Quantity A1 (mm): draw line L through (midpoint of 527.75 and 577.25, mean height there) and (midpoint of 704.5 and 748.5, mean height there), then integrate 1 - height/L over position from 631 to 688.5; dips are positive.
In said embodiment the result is 6.40 mm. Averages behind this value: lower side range 17.2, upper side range 17.5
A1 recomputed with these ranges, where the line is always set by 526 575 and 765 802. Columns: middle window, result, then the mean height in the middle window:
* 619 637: 1.1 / 15.9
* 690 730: -2.4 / 17.8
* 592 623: 2.0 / 16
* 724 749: -0.1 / 16.8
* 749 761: 0.0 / 16.7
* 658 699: 2.5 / 15.8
